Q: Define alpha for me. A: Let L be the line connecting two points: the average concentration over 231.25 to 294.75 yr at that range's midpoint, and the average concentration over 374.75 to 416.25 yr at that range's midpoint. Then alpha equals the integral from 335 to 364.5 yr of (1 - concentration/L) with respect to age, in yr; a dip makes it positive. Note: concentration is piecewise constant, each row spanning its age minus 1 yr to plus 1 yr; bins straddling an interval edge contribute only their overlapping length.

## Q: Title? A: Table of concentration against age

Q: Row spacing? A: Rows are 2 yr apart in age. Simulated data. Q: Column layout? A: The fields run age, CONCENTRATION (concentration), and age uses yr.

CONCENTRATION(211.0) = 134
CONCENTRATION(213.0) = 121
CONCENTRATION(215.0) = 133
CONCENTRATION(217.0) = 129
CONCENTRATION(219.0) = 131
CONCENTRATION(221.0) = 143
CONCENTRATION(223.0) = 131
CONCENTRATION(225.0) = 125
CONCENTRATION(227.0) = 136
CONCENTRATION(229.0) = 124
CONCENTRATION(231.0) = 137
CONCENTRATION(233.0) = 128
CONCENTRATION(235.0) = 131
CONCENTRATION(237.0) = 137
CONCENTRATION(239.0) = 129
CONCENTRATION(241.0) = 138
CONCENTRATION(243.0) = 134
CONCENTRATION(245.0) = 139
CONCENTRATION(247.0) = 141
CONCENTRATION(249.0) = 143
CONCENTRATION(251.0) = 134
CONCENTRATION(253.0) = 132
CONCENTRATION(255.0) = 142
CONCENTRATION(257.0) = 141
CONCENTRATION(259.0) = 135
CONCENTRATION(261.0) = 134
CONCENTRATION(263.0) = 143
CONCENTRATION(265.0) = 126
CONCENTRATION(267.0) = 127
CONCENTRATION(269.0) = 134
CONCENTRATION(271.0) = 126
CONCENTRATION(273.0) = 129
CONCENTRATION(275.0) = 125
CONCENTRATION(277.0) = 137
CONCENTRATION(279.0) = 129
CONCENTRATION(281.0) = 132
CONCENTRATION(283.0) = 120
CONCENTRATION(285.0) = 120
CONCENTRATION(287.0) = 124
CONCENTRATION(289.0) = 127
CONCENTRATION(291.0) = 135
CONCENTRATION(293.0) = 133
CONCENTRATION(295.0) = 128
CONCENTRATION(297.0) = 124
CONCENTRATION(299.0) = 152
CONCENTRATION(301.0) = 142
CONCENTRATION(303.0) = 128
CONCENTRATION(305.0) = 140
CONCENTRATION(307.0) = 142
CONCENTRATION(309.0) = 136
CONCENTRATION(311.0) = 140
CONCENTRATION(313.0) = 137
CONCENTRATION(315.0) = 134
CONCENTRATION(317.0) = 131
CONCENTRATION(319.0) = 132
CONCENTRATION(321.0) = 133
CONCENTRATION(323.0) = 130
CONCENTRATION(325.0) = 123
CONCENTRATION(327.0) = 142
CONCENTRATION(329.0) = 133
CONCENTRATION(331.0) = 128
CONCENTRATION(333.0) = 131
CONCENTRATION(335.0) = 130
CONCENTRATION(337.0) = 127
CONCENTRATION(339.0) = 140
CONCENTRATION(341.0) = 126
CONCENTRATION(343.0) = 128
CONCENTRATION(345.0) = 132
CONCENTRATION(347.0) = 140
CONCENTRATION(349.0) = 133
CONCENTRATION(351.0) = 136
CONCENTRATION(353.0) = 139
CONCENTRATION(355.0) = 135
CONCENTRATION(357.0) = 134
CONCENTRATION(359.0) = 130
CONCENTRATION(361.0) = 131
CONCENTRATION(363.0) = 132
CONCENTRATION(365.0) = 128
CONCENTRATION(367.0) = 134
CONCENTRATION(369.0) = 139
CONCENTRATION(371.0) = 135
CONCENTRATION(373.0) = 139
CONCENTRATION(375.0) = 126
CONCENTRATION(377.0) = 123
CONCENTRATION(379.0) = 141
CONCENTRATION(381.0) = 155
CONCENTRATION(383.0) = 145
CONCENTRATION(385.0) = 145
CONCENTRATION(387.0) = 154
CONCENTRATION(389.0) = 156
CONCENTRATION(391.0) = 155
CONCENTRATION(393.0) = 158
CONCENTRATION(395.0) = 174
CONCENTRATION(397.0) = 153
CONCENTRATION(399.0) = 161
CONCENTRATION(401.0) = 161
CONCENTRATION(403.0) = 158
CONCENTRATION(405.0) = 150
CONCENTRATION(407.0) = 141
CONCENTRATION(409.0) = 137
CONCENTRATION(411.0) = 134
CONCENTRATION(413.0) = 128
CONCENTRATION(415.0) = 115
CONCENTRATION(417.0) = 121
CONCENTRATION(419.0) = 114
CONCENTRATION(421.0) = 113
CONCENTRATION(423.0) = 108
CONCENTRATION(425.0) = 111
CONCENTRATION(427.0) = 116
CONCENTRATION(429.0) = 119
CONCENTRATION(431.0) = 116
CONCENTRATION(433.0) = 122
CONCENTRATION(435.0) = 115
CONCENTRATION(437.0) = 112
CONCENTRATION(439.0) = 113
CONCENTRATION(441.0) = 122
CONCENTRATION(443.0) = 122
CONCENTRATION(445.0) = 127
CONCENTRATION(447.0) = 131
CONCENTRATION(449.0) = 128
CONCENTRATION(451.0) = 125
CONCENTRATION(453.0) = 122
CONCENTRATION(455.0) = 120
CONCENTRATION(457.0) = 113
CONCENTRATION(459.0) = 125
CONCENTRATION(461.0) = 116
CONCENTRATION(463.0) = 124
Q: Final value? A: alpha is 1.81 yr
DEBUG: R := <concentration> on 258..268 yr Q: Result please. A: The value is 133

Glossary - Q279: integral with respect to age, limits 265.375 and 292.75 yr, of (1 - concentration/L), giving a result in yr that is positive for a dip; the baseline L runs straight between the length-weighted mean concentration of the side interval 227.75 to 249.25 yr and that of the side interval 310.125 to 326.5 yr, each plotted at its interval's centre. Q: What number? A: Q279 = 1.10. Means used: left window 134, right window 133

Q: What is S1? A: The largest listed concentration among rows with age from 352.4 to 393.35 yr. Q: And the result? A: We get 158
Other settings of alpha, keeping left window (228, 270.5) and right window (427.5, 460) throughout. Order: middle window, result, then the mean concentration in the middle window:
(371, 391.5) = -2.96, 143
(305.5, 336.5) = -0.95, 133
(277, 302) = 0.18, 131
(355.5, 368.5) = -0.55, 132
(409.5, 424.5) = 0.40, 119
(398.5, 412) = -2.73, 148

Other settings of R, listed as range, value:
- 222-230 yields 129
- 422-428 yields 112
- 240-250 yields 139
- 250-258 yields 137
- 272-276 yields 127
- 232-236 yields 130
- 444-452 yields 128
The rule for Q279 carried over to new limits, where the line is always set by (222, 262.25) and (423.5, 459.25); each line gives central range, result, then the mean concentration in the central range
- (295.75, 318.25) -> -1.2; 137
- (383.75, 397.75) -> -3.7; 156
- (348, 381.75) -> -2.5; 135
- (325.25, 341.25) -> -0.5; 132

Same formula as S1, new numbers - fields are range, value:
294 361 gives 152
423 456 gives 131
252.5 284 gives 143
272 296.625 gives 137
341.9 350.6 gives 140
